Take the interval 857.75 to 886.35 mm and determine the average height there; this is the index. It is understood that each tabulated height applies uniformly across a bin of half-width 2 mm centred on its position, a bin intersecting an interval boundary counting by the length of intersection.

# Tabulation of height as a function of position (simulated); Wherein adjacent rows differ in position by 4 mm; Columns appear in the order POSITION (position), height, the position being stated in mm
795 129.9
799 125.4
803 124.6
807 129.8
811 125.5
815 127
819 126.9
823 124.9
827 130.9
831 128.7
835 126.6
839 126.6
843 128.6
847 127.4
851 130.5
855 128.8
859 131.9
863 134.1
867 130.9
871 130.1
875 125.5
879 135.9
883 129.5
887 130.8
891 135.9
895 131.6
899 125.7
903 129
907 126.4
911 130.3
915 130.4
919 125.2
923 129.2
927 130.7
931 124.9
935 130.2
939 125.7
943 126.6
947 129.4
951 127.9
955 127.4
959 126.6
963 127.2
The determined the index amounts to 131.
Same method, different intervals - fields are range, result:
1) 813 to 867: 129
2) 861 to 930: 130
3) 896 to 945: 128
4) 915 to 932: 128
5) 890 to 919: 129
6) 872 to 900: 131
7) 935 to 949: 128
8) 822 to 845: 128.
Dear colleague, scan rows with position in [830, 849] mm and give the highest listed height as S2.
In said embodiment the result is 128.7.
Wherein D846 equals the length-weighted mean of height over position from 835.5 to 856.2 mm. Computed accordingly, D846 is 128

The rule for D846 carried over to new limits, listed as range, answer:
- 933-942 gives 128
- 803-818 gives 127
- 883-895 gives 132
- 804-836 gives 127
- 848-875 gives 131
